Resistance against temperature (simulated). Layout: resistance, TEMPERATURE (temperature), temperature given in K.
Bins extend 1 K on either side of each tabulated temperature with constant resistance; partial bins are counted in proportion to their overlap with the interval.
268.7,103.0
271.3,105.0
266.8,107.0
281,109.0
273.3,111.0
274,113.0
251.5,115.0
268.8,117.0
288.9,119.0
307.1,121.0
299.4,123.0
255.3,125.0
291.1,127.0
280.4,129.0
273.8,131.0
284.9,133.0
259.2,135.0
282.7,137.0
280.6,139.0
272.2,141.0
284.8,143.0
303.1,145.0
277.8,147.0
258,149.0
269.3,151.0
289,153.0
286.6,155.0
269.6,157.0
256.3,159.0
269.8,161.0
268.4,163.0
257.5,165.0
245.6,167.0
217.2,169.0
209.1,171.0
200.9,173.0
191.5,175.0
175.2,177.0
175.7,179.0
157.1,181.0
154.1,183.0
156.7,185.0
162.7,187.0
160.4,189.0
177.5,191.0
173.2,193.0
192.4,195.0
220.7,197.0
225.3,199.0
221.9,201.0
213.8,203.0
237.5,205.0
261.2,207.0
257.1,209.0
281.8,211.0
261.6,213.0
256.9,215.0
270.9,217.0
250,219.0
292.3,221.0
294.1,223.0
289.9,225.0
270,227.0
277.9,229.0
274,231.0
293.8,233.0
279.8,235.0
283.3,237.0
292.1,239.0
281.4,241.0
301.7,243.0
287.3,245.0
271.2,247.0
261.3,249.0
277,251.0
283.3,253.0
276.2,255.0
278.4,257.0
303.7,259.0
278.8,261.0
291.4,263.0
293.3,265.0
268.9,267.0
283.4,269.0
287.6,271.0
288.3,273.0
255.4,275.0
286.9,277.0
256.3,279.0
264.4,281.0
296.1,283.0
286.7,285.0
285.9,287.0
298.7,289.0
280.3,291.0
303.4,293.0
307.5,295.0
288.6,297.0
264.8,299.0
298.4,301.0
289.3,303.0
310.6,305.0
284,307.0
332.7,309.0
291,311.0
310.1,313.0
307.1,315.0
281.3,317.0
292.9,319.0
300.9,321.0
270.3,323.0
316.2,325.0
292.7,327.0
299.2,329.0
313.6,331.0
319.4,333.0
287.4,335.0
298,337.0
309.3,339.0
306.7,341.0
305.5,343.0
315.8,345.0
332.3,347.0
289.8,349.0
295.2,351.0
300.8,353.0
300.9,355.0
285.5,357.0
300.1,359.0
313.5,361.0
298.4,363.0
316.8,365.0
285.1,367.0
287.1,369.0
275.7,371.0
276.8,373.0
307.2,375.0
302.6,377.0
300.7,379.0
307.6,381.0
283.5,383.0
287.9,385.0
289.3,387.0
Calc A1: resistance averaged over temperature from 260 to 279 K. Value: 280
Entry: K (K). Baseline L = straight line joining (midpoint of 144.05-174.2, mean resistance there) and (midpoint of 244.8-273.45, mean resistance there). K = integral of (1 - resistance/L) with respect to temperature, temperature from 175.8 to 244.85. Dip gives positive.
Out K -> 8.4 K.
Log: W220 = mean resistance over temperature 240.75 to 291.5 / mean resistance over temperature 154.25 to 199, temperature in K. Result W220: 1.4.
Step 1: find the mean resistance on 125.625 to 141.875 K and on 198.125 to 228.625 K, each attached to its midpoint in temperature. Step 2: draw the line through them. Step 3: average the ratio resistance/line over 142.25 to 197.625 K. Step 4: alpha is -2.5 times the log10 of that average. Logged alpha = 0.21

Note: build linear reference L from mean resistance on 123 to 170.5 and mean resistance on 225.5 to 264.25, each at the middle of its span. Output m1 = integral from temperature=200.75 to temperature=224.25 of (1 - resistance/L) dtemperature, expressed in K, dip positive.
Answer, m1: 1.6 K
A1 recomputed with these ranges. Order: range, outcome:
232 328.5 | 288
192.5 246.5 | 262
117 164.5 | 278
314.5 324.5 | 291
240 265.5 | 283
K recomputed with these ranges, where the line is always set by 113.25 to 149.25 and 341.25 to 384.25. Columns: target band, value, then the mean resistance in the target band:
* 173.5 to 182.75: 3.5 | 175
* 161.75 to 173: 1.8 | 237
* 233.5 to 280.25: 1.4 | 281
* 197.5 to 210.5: 2.2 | 237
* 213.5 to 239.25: 0.8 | 278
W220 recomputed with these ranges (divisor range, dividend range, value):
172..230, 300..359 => 1.35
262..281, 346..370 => 1.08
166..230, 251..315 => 1.29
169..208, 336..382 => 1.55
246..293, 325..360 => 1.08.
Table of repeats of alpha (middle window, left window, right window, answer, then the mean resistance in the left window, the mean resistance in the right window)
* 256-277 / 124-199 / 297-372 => -0.03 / 236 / 299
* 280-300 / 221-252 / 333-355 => 0.02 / 283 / 305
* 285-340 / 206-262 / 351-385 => -0.03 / 278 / 296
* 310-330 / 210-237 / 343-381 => -0.01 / 277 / 300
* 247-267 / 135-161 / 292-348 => 0.04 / 276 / 301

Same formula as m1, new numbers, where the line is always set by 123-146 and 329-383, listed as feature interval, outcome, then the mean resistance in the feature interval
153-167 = 0.7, 268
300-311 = -0.2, 302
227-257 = 0.9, 281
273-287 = 0.8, 276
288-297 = -0.1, 296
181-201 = 7.3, 181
